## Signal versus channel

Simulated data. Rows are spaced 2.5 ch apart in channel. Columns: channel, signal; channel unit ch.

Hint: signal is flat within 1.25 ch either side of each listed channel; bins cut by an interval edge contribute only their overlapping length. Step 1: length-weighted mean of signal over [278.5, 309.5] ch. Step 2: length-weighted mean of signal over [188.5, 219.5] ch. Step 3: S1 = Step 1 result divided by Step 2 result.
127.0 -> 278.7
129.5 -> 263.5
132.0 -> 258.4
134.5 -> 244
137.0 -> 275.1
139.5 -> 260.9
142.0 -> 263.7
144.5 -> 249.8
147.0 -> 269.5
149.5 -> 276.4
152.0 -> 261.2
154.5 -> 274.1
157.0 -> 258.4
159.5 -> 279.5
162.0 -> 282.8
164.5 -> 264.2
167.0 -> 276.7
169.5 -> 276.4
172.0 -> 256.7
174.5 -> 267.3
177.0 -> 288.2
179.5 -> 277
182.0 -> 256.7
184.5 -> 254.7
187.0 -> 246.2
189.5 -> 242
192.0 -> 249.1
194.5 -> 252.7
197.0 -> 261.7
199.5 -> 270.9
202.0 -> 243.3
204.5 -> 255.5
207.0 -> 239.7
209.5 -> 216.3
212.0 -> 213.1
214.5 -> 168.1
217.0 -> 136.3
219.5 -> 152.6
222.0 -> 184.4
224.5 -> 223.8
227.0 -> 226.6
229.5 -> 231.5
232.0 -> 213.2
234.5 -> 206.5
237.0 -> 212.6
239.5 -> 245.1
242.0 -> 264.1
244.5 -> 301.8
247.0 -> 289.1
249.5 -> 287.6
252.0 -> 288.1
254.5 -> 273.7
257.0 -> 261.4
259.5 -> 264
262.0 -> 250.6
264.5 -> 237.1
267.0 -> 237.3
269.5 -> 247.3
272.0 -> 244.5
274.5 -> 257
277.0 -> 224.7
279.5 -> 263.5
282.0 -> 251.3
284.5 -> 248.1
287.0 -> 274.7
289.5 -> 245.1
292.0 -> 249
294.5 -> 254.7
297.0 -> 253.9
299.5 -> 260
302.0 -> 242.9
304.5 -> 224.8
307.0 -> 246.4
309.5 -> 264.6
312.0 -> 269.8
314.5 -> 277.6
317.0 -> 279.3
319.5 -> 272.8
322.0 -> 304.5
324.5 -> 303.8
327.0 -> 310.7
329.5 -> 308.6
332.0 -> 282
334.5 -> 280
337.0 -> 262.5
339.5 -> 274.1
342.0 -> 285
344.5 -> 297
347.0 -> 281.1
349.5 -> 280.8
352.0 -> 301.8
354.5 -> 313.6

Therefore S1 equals 1.1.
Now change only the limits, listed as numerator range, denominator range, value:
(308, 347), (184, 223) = 1.27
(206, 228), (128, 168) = 0.73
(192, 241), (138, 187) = 0.82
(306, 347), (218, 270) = 1.17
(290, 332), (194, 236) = 1.25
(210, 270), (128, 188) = 0.88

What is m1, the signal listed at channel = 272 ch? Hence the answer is 244.5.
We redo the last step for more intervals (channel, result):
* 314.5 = 277.6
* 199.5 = 270.9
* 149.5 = 276.4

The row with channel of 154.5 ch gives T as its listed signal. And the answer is 274.1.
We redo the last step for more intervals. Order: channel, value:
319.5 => 272.8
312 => 269.8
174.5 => 267.3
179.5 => 277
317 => 279.3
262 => 250.6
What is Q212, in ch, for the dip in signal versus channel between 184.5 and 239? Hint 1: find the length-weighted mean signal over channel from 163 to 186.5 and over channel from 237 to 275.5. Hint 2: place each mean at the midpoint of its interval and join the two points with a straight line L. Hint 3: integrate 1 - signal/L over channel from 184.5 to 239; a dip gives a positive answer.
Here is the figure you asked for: 8.8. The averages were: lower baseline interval 268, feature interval 222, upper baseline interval 262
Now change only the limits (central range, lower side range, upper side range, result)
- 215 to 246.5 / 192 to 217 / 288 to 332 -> 3.2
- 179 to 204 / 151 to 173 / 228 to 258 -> 1.0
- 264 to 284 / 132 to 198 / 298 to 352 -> 2.0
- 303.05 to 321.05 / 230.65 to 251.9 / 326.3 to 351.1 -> 1.0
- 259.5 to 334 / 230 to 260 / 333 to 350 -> 2.3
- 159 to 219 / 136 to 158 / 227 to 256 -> 3.1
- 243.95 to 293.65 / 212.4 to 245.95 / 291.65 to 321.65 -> -4.8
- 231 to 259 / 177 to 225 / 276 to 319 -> -2.0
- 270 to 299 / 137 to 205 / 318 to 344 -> 3.1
